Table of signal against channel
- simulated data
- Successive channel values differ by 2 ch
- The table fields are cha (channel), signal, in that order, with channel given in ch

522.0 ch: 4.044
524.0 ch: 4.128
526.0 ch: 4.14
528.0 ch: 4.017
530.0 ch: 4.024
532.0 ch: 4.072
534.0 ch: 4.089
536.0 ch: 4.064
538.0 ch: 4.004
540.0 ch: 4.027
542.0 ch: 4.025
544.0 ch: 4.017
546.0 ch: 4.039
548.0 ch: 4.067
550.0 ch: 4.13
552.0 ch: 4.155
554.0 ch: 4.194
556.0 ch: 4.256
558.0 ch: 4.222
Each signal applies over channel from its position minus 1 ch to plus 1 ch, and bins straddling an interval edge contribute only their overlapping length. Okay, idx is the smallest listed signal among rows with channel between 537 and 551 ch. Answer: 4.004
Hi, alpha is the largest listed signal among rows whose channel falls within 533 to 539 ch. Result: 4.089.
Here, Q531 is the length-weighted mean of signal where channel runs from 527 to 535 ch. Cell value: 4.05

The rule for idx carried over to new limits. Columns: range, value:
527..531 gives 4.017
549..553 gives 4.13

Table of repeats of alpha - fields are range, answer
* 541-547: 4.039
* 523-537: 4.14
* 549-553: 4.155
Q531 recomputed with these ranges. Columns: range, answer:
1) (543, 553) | 4.08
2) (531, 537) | 4.08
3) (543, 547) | 4.03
